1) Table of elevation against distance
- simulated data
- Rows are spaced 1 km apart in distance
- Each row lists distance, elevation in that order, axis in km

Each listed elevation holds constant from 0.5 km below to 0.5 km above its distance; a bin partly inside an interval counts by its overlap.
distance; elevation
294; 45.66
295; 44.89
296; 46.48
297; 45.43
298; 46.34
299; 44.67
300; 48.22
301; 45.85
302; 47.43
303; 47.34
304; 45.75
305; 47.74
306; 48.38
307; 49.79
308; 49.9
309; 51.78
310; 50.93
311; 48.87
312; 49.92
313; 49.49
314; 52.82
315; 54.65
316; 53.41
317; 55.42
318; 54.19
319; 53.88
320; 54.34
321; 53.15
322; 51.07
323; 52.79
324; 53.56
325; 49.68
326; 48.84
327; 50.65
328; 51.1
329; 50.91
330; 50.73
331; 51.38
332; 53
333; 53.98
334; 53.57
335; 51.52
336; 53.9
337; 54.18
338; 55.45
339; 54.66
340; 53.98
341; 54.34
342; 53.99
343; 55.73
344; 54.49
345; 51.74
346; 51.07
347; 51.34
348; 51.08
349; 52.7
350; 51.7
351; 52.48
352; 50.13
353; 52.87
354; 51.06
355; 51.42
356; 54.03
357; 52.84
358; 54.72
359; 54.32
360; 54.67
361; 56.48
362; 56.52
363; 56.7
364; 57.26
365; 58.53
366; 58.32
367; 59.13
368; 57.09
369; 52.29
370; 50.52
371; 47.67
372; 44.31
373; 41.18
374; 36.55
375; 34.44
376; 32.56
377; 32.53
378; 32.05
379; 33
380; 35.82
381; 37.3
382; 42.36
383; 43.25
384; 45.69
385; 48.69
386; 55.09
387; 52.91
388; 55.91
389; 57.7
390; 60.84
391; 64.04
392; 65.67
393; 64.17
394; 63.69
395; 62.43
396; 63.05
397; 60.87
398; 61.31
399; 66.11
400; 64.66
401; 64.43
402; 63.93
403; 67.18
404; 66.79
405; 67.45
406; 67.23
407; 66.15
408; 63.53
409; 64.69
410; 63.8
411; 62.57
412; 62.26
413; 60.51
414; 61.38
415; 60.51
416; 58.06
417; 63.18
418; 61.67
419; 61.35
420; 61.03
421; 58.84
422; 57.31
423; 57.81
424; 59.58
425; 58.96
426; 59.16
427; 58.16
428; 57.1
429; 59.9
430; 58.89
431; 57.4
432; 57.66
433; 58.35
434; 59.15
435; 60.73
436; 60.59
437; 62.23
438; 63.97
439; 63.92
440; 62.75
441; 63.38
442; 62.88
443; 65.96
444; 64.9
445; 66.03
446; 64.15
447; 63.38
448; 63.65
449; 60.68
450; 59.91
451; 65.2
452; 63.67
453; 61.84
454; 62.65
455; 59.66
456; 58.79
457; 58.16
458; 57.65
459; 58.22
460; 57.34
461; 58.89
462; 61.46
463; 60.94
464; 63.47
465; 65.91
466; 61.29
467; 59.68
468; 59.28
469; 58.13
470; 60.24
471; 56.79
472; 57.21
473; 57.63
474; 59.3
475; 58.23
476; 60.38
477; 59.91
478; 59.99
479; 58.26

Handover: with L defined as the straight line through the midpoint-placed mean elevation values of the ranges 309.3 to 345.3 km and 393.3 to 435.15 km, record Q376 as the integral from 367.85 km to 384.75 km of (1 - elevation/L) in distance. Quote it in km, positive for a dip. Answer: 4.9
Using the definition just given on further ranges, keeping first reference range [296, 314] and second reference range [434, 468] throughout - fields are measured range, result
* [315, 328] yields -0.8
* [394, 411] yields -2.1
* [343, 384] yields 3.6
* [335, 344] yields -0.5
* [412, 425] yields -0.3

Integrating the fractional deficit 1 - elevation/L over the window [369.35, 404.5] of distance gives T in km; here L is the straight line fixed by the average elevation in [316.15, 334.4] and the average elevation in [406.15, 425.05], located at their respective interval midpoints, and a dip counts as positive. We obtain 4.0 km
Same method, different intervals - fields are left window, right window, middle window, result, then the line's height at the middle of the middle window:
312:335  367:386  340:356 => -1.6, 47.7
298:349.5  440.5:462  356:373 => 0.2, 54.8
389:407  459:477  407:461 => 0.7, 61.9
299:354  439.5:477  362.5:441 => 0.6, 57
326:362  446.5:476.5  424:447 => -1.0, 58.7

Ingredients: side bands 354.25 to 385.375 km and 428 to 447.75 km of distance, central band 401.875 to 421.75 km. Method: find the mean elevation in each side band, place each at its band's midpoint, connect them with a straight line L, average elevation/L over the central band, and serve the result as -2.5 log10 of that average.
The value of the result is -0.12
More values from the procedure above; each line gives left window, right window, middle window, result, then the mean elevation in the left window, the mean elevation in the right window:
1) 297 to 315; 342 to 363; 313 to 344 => -0.05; 48.6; 53.2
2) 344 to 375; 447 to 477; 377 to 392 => 0.14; 52.1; 60.3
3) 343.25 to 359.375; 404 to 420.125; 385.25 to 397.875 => -0.02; 52.4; 63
